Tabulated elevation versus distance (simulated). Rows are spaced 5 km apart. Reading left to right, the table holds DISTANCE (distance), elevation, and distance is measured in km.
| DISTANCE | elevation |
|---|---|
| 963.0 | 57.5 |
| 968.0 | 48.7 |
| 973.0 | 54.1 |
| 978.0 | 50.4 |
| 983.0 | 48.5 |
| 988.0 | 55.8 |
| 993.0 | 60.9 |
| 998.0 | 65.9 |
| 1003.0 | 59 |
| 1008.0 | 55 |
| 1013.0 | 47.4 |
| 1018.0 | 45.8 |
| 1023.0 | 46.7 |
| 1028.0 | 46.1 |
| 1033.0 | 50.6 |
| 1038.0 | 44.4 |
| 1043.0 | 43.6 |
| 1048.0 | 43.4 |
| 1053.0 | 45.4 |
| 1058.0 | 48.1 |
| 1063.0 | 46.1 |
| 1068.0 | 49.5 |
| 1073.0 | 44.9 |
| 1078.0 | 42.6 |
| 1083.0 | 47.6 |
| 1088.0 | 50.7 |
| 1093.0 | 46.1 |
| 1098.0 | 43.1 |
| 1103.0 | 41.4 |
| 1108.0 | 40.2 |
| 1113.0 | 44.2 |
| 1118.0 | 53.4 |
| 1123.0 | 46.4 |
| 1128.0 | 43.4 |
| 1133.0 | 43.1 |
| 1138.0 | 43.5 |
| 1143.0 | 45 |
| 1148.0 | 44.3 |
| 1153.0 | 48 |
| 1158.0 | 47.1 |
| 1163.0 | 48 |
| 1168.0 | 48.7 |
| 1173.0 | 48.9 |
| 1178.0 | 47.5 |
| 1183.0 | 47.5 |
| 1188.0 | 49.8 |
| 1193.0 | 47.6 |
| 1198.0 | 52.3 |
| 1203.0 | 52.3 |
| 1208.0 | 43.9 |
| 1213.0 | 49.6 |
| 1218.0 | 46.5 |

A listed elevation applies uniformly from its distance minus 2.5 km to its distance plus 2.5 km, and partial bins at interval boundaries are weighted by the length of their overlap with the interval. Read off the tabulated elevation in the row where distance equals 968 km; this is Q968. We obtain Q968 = 48.7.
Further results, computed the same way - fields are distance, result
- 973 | 54.1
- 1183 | 47.5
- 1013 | 47.4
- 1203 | 52.3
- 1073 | 44.9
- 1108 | 40.2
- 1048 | 43.4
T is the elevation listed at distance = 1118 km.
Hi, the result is 53.4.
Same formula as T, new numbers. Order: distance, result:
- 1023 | 46.7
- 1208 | 43.9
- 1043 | 43.6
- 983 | 48.5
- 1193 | 47.6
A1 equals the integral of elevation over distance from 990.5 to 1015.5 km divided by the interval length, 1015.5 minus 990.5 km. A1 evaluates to 57.6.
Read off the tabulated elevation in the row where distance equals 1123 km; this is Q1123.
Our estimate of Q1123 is 46.4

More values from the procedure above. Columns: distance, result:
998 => 65.9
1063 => 46.1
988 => 55.8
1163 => 48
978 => 50.4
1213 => 49.6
